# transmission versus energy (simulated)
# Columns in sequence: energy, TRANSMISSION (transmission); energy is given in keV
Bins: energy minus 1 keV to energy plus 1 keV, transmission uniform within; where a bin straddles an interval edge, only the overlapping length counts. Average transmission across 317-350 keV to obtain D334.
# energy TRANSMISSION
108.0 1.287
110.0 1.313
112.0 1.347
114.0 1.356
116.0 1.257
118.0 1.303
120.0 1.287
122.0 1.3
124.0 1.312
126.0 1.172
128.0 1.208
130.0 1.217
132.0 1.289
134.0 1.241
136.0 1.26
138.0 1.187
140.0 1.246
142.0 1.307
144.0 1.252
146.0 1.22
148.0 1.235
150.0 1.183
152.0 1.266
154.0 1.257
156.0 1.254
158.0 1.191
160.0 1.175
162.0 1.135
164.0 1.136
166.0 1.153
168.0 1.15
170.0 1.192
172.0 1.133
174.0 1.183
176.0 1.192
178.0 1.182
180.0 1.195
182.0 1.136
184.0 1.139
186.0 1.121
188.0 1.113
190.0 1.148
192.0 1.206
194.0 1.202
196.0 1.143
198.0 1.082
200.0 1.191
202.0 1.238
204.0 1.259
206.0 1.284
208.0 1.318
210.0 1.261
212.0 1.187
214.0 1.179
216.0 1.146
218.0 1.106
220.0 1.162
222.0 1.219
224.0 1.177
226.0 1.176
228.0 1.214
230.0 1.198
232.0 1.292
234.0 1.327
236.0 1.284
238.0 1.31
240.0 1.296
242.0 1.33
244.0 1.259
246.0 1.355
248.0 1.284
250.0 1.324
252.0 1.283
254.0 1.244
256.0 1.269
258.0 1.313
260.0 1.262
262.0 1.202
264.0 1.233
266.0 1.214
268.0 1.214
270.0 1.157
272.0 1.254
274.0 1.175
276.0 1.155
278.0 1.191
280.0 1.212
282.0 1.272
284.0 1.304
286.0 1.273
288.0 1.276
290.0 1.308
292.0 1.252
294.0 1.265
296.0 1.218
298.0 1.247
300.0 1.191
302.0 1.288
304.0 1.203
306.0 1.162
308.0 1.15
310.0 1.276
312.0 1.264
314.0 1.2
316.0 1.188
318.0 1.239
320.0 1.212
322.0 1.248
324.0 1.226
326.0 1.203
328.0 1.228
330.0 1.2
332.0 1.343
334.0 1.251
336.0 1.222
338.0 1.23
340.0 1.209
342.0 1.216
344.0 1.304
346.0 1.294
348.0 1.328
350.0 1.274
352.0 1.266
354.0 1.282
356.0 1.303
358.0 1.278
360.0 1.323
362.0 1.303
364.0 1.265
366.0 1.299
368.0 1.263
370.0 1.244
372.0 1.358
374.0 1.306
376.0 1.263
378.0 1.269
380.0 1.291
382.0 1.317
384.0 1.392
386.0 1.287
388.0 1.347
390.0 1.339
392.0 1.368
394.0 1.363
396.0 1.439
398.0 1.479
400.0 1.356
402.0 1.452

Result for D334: 1.25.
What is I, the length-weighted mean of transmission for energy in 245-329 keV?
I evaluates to 1.24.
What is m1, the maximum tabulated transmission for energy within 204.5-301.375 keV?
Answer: 1.355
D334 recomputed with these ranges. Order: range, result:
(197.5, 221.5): 1.2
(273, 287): 1.23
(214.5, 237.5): 1.21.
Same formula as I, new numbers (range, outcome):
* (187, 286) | 1.23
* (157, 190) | 1.16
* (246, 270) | 1.26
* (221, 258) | 1.27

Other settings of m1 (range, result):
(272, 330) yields 1.308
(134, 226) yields 1.318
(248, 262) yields 1.324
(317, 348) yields 1.343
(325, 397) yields 1.439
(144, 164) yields 1.266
